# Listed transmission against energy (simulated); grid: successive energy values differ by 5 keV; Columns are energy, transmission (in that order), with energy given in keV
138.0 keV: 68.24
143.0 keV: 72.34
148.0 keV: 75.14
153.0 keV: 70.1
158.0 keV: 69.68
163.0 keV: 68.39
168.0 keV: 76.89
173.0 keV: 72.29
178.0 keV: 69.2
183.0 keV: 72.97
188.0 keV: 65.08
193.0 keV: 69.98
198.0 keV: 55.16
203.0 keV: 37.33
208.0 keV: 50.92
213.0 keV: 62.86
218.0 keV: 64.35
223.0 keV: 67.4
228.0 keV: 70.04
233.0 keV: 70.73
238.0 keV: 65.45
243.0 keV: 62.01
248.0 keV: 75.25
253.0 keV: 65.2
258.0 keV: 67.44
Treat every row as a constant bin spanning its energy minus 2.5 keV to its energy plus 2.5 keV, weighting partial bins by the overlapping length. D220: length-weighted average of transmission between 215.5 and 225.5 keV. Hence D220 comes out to 65.9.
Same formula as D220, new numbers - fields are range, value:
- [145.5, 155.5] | 72.6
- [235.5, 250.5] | 67.6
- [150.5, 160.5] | 69.9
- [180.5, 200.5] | 65.8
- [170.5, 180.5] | 70.7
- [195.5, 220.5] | 54.1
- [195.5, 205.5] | 46.2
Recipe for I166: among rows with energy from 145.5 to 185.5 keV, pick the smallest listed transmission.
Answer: 68.39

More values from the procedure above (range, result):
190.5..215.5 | 37.33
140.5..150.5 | 72.34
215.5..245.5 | 62.01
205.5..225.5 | 50.92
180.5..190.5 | 65.08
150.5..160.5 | 69.68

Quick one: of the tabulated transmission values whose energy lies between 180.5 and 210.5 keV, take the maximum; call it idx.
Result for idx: 72.97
